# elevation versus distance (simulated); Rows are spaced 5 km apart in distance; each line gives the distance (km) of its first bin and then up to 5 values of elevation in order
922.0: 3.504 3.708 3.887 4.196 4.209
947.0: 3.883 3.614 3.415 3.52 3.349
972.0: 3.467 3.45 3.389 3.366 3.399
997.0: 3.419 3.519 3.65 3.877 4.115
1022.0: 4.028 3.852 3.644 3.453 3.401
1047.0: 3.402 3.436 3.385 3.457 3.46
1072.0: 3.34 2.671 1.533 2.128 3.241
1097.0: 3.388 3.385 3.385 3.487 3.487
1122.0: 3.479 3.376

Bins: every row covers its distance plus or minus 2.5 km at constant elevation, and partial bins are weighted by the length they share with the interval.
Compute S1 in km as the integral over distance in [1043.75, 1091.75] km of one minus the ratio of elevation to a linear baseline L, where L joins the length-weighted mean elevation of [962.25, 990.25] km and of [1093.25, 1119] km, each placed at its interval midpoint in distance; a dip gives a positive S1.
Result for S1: 5.9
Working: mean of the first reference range 3.41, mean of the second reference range 3.42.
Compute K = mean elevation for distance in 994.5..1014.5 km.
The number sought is 3.62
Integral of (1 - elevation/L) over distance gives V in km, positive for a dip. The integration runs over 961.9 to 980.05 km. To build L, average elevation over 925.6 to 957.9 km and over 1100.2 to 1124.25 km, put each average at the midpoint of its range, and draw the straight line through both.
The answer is 1.73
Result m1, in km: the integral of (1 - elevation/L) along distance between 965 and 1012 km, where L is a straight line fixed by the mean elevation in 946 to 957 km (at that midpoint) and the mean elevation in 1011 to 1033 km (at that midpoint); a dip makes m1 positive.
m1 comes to 4.0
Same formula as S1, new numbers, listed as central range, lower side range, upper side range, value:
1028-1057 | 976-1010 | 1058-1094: -3.6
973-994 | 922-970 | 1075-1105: 0.4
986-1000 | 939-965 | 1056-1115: 0.5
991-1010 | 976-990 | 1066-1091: -1.5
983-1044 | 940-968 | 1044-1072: -2.0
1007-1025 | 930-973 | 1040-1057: -2.2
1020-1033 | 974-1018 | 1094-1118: -1.3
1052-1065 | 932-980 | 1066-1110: -1.3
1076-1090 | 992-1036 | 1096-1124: 5.7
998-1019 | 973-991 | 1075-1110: -3.1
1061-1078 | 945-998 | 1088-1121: 0.6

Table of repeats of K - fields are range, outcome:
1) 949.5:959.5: 3.51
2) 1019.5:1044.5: 3.68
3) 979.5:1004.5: 3.42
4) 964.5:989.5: 3.4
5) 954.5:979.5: 3.44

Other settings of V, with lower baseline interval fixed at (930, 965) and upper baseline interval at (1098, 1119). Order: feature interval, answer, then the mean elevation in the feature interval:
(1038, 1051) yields 0.6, 3.41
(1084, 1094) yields 2.5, 2.6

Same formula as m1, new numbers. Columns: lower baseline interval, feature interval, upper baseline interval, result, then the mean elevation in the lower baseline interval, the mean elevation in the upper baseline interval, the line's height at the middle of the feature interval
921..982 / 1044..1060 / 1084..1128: -0.08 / 3.68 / 3.24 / 3.39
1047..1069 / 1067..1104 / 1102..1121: 6.35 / 3.43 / 3.45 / 3.44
